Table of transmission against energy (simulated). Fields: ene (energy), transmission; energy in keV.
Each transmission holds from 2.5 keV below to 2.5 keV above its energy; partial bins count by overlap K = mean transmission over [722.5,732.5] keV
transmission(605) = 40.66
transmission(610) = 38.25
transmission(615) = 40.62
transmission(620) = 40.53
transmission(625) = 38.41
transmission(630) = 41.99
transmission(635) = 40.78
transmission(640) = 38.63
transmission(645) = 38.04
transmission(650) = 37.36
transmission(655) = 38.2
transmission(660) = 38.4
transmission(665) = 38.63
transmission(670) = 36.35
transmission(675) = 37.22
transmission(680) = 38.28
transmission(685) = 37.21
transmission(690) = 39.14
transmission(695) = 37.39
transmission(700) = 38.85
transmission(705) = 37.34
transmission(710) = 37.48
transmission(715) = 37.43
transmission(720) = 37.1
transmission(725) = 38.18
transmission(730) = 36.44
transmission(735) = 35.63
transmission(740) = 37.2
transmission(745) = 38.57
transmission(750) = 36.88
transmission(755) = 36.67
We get 37.3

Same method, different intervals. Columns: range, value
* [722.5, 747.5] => 37.2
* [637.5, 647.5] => 38.3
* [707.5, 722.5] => 37.3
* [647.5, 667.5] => 38.1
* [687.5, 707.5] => 38.2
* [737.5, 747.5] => 37.9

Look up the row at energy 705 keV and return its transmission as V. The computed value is 37.34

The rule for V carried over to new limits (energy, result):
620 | 40.53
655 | 38.2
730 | 36.44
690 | 39.14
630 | 41.99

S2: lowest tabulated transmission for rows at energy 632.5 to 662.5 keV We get 37.36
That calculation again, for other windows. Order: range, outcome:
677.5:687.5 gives 37.21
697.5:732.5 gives 36.44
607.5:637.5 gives 38.25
